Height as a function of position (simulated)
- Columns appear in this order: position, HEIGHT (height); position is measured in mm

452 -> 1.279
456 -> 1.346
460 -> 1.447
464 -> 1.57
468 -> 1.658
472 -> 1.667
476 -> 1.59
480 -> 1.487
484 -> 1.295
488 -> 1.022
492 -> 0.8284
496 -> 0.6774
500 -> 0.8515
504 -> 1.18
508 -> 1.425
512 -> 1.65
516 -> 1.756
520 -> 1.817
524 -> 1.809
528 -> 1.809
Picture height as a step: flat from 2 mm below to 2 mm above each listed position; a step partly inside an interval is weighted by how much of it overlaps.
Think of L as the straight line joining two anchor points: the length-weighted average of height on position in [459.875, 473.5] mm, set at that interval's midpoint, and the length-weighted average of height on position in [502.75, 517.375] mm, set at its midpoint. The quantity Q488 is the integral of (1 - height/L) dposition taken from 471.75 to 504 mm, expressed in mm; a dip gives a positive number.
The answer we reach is 8.5 mm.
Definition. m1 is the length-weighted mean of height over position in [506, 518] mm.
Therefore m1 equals 1.61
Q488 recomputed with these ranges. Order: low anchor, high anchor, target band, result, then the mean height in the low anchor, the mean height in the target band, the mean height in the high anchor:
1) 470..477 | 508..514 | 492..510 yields 6.5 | 1.63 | 1.01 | 1.57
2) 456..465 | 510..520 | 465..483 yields -0.6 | 1.47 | 1.58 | 1.73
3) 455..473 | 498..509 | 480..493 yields 1.8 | 1.54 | 1.13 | 1.13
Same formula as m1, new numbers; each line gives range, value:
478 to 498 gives 1.06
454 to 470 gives 1.51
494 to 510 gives 1.03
